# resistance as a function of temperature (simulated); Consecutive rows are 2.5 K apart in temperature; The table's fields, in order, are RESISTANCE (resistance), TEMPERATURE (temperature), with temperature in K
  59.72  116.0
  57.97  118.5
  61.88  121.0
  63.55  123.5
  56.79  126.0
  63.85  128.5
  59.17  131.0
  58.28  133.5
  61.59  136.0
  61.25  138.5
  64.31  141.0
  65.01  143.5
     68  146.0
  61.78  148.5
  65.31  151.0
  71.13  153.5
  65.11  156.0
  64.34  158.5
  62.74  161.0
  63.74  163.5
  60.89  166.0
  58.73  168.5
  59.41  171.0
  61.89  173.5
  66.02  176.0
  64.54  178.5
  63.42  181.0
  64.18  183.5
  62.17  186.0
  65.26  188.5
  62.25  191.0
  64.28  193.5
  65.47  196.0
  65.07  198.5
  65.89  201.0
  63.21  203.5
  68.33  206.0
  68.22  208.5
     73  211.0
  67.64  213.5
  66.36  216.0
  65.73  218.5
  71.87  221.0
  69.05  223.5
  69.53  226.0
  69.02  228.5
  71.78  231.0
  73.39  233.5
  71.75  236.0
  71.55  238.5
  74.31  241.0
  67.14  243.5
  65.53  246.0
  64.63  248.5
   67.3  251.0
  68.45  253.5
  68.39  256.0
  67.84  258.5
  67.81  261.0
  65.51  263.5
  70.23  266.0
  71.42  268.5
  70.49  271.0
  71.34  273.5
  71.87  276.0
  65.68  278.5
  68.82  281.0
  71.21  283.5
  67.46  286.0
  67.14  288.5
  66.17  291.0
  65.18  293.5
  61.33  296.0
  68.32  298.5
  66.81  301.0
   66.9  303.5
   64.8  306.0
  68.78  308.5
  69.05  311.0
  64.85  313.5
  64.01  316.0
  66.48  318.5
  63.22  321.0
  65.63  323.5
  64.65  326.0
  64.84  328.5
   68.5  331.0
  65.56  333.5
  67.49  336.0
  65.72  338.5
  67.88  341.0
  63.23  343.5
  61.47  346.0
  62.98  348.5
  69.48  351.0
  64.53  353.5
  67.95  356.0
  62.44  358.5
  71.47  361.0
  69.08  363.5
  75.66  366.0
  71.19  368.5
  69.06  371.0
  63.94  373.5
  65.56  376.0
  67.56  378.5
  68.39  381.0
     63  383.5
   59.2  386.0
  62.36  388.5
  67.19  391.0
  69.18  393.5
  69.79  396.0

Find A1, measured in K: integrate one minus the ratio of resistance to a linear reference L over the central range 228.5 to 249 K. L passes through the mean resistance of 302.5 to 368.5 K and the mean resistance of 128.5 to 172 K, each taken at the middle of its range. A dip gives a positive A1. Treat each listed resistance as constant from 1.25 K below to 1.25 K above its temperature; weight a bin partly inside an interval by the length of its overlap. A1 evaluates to -1.7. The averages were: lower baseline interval 63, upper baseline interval 66.5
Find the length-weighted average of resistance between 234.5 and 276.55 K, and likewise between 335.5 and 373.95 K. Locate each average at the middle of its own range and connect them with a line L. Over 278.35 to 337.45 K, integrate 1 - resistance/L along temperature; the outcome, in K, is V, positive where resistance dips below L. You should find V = 1.5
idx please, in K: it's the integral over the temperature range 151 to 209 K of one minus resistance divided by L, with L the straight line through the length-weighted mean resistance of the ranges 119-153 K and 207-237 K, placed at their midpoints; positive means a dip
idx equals 1.8 K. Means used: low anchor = 62.5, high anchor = 69.7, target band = 64.2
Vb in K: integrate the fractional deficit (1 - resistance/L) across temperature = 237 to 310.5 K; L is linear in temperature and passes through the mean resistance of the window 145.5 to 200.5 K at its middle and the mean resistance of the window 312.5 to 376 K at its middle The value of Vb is -3.0 K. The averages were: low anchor 63.9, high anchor 66.4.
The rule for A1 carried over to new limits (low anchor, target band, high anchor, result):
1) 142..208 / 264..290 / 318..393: -1.6 K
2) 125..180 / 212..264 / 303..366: -3.5 K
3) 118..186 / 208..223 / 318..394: -1.2 K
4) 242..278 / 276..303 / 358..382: 0.6 K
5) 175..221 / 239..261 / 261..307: -0.3 K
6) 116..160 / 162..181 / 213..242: 1.0 K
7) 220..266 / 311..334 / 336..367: 0.7 K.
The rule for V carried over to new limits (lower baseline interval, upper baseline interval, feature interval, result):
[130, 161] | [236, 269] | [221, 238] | -0.8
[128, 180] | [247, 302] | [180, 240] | -1.9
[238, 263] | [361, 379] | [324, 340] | 0.6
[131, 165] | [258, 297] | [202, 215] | -0.4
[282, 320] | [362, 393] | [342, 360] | 0.6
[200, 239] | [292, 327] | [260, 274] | -0.4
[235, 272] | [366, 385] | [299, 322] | 0.7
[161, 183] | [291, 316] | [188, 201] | -0.3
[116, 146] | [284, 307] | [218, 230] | -1.0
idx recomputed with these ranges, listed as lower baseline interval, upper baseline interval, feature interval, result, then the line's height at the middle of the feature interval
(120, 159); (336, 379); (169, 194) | 0.3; 63.9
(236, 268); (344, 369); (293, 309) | 0.5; 67.9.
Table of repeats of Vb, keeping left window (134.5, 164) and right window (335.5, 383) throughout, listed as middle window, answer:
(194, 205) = 0.03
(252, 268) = -0.57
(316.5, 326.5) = 0.25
